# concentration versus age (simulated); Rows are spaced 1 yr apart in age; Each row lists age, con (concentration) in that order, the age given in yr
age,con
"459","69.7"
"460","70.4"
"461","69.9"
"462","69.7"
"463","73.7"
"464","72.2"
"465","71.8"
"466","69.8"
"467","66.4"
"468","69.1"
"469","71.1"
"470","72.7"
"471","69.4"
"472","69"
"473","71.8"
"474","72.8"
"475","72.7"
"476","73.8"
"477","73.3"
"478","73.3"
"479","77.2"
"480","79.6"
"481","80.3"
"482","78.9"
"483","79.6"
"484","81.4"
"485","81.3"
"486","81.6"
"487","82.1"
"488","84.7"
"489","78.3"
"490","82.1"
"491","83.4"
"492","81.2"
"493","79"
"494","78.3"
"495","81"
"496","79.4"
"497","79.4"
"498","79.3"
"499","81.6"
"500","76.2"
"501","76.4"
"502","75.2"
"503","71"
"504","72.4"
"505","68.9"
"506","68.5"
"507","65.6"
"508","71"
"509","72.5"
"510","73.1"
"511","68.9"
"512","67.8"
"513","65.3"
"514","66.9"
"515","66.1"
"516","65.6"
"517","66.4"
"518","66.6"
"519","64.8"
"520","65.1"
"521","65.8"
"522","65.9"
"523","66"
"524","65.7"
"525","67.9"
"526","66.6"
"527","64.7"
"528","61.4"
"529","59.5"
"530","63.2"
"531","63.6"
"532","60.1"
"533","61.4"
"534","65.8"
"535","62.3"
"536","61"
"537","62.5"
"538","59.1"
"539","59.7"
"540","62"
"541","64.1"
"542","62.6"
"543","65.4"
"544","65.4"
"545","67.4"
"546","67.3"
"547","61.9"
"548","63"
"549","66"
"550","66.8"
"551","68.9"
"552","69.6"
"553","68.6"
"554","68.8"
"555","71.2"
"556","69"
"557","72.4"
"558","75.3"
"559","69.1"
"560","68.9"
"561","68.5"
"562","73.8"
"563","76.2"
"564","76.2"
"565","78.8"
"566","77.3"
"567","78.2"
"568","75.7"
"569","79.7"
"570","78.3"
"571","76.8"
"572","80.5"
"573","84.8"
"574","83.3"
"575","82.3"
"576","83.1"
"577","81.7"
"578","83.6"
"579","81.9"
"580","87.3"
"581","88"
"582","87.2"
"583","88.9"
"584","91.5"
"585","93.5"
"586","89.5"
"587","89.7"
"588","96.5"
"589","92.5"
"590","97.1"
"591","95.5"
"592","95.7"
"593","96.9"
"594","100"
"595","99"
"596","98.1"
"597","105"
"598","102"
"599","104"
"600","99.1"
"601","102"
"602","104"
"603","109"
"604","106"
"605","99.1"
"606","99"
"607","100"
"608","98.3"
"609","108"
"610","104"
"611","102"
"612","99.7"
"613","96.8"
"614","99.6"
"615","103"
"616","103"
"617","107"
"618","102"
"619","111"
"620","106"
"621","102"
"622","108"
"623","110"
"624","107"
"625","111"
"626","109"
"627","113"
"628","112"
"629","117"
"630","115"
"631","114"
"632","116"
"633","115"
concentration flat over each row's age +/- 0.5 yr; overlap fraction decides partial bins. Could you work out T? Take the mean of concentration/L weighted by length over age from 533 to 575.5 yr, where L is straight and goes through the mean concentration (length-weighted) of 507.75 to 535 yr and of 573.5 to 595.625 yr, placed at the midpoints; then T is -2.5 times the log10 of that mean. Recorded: 0.12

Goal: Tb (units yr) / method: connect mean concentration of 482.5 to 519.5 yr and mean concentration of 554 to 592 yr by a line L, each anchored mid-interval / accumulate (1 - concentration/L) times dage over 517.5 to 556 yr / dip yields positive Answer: 6.6 yr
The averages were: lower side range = 74.7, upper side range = 81.7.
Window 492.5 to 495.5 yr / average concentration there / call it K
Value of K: 79.4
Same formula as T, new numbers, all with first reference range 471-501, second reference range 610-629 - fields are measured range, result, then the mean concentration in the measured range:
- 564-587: 0.16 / 83.3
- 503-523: 0.23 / 67.8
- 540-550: 0.36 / 64.8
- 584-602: 0.03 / 97.4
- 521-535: 0.33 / 64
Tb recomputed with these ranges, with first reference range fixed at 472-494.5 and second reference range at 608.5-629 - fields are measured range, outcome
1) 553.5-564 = 2.5 yr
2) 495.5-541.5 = 9.6 yr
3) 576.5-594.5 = 1.5 yr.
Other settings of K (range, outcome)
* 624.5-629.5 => 112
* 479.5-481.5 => 79.9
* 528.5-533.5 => 61.6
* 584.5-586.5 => 91.5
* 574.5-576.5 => 82.7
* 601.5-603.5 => 106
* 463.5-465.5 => 72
